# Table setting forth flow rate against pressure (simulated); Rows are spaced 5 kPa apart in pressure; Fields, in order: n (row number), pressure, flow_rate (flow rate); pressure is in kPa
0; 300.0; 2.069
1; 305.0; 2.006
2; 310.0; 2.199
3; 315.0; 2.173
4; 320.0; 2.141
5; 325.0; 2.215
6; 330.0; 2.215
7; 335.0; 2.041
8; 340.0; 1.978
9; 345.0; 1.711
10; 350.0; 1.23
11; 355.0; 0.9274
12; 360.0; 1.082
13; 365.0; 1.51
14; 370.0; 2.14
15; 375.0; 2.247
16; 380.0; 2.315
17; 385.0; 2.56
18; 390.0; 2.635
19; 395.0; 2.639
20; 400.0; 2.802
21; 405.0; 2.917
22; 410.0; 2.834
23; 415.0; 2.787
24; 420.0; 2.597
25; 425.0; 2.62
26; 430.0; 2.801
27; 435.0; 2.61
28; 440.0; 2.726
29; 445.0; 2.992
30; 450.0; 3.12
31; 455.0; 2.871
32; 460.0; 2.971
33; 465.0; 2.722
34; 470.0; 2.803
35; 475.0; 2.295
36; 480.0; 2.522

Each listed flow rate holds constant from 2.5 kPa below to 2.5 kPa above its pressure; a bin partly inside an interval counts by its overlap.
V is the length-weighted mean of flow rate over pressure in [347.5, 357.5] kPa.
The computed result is 1.08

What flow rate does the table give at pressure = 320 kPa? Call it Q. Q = 2.141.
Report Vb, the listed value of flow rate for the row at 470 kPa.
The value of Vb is 2.803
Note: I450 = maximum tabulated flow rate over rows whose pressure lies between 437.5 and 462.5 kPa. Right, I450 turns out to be 3.12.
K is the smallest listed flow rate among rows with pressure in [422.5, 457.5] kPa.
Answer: 2.61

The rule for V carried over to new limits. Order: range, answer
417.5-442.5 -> 2.67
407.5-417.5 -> 2.81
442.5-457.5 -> 2.99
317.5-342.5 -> 2.12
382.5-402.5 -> 2.66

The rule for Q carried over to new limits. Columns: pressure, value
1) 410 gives 2.834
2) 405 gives 2.917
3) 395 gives 2.639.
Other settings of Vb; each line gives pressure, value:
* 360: 1.082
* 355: 0.9274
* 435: 2.61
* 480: 2.522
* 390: 2.635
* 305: 2.006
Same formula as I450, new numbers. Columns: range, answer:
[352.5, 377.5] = 2.247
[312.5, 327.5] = 2.215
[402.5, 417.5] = 2.917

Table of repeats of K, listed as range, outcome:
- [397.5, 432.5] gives 2.597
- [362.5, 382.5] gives 1.51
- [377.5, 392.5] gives 2.315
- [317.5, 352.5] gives 1.23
